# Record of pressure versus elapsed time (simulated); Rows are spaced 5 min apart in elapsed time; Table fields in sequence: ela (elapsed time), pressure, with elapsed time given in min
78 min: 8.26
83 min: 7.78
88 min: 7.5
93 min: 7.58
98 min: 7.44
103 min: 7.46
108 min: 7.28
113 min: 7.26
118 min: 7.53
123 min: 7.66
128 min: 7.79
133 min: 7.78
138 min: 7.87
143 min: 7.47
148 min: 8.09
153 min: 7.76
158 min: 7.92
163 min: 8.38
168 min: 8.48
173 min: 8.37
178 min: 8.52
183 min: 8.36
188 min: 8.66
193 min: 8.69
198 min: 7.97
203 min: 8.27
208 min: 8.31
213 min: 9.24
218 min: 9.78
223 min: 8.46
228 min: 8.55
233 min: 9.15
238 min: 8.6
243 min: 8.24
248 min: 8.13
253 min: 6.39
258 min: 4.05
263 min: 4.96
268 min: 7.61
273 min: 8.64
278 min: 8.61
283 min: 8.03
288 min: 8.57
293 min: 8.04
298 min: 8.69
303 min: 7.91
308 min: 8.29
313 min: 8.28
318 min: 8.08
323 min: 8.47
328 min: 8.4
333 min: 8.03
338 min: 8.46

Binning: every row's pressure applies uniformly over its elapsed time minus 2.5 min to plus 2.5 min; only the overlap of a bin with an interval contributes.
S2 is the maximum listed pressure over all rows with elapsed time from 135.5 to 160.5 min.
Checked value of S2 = 8.09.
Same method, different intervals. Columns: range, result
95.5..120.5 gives 7.53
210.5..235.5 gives 9.78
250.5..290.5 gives 8.64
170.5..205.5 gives 8.69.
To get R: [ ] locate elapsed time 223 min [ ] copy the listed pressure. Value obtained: 8.46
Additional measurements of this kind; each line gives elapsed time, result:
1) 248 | 8.13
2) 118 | 7.53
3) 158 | 7.92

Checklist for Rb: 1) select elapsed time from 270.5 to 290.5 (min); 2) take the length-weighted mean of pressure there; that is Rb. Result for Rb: 8.46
